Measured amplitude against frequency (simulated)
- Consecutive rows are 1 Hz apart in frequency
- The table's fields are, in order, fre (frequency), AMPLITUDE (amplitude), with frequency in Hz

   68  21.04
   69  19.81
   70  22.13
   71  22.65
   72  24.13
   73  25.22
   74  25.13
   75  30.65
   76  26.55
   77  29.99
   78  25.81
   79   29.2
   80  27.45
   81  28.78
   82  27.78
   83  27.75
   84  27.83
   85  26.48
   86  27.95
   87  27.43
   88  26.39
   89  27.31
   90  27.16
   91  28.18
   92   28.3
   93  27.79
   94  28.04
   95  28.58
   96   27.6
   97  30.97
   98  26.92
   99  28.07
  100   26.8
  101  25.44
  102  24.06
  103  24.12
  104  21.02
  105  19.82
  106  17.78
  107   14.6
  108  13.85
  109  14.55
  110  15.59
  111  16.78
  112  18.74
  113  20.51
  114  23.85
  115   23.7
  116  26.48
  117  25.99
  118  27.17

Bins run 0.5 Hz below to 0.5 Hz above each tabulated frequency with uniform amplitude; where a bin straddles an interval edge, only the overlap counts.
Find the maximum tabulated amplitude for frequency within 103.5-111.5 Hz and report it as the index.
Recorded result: 21.02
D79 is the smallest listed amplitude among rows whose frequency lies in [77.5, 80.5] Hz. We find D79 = 25.81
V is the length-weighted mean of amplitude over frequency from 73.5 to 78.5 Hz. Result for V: 27.6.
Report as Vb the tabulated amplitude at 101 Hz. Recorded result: 25.44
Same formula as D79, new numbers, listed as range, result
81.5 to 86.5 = 26.48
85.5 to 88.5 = 26.39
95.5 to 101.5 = 25.44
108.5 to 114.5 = 14.55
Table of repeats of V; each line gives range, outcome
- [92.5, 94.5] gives 27.9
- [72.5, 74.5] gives 25.2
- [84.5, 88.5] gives 27.1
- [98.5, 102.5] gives 26.1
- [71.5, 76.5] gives 26.3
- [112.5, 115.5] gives 22.7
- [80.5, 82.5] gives 28.3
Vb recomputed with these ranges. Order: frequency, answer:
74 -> 25.13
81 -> 28.78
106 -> 17.78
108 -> 13.85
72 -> 24.13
